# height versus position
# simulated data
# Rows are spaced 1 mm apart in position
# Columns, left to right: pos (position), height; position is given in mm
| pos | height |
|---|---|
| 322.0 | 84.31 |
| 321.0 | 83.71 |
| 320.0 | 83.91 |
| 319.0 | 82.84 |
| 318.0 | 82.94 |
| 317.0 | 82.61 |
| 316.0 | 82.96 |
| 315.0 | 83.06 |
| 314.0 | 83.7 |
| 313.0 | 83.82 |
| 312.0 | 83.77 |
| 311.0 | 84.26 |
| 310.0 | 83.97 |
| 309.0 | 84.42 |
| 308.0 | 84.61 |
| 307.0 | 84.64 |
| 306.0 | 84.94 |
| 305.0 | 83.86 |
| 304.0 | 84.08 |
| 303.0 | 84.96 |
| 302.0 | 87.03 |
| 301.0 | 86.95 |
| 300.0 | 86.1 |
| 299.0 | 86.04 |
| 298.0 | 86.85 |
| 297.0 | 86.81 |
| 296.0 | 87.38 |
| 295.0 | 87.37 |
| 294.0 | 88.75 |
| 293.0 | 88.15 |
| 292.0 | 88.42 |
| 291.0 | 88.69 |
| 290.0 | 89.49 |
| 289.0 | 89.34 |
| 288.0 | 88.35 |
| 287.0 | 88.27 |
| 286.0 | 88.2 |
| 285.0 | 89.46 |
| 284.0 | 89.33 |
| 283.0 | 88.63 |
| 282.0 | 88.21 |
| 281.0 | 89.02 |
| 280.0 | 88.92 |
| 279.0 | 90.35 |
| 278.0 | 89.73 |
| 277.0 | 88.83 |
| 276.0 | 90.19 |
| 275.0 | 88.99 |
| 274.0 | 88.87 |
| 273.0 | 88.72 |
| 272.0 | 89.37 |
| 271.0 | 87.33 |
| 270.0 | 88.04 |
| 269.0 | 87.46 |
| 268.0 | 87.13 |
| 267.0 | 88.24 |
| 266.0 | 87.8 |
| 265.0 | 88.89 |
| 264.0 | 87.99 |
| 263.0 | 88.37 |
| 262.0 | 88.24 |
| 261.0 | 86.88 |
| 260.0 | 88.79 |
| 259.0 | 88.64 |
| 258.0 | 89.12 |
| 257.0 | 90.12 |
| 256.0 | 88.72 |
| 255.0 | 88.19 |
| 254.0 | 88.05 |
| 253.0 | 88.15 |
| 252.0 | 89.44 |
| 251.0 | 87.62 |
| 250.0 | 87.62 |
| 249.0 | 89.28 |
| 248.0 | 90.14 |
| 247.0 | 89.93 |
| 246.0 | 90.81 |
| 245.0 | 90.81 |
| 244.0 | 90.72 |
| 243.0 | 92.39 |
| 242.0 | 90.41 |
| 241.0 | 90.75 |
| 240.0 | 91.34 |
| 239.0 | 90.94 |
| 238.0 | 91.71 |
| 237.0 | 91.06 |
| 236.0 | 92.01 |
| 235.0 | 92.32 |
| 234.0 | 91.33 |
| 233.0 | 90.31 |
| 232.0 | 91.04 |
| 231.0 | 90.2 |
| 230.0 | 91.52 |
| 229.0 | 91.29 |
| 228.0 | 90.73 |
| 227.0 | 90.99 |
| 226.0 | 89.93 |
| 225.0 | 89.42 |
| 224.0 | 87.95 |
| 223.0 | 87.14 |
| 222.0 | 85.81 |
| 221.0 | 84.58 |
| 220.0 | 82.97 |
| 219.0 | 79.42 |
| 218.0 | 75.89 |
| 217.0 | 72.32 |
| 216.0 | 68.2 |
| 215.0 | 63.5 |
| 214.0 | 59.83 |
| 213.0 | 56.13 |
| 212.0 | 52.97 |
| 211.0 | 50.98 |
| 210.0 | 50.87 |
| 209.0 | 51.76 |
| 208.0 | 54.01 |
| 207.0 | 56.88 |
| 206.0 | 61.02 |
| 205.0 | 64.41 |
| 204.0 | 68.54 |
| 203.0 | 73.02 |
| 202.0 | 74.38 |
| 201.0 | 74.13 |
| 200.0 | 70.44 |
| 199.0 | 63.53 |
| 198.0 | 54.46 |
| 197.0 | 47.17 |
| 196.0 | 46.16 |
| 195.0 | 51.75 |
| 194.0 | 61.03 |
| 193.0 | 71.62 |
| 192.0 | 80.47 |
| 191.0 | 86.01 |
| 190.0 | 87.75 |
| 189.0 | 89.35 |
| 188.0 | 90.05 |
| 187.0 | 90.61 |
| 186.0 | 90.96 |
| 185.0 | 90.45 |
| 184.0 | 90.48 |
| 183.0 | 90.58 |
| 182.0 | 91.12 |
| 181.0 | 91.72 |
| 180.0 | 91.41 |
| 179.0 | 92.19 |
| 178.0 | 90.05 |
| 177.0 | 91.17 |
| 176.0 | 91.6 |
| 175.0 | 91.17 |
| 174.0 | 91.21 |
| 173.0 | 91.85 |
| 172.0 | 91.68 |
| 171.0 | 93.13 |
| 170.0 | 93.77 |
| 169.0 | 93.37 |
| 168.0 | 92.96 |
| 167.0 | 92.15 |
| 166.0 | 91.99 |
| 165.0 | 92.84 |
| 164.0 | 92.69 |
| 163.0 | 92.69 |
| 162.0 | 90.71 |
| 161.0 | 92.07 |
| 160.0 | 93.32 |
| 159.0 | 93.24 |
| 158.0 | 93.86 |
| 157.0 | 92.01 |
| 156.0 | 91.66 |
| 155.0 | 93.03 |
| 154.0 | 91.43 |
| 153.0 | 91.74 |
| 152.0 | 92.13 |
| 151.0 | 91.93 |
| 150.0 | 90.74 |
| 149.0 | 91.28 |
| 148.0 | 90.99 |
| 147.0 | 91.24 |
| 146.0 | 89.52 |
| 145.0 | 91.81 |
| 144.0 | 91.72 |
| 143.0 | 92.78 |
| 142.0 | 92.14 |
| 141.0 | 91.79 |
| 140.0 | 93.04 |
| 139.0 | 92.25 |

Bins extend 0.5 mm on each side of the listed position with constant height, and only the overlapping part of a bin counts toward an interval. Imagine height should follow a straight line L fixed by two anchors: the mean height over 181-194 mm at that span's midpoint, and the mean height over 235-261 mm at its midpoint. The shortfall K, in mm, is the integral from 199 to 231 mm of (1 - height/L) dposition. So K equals 5.6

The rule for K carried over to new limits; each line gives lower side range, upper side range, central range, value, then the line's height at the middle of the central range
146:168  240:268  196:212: 5.4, 90.6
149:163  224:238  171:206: 4.5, 91.6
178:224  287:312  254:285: -2.4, 82.4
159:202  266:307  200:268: 3.3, 86.1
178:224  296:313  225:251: -4.5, 77.4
